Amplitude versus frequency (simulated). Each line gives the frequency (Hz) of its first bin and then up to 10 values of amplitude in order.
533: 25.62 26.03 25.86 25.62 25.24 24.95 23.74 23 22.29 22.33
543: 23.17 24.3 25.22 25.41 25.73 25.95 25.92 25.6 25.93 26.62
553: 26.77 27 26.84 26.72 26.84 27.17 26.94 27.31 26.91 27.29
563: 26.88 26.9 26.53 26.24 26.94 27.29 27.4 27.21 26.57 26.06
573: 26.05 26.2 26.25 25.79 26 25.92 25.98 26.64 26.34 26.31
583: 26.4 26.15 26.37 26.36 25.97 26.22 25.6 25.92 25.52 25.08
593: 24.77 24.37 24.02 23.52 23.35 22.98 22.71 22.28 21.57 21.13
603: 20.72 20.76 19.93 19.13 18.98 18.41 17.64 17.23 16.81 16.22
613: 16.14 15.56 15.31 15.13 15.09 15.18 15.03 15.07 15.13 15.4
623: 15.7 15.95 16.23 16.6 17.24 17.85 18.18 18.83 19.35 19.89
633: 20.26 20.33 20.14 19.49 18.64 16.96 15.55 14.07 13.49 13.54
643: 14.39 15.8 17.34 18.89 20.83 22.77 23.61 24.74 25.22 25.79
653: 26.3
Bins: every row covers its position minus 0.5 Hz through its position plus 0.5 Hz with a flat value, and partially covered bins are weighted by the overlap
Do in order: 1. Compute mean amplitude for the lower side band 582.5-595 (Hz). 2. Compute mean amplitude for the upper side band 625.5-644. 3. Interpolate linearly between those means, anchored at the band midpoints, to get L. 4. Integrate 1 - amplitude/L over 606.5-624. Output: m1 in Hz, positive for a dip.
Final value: 4.0 Hz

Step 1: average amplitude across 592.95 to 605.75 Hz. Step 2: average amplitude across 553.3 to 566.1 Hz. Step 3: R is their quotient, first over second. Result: 0.8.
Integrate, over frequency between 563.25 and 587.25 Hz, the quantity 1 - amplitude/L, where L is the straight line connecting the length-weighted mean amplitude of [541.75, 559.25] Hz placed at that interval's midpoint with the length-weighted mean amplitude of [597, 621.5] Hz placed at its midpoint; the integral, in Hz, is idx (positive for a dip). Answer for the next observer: -4.1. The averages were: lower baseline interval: 25.8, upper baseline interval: 18.2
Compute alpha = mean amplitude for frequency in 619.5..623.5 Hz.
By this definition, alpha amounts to 15.3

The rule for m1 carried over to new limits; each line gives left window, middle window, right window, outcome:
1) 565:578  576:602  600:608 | -2.06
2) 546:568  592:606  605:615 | -2.27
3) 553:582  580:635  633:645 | 2.18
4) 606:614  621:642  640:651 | 0.89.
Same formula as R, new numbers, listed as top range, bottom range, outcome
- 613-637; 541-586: 0.65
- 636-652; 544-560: 0.71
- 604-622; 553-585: 0.63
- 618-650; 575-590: 0.67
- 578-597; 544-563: 0.97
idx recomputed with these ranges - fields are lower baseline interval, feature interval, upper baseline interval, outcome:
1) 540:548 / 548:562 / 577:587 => -1.1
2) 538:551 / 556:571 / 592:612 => -2.3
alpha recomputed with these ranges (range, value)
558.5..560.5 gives 27.1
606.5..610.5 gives 18.1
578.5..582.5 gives 26.3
